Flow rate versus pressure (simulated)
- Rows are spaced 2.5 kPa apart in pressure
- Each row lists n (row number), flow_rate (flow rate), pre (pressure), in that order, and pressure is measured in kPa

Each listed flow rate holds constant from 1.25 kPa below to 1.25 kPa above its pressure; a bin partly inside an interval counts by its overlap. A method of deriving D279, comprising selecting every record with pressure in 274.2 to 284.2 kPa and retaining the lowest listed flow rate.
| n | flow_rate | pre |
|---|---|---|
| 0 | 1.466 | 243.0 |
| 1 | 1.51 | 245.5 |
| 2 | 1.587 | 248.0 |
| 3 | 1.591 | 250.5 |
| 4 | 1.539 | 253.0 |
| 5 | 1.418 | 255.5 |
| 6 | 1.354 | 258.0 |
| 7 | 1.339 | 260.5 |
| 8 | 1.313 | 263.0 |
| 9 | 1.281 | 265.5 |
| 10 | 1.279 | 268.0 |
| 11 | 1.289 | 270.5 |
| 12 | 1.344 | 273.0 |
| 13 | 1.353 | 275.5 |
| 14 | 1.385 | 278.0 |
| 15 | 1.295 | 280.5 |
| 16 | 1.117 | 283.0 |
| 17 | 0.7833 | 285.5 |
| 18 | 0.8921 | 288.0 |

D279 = 1.117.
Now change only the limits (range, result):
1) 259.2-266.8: 1.281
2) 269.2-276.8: 1.289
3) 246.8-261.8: 1.339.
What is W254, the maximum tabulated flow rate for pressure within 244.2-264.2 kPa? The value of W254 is 1.591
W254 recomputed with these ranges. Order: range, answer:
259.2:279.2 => 1.385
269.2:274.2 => 1.344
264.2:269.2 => 1.281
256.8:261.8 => 1.354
